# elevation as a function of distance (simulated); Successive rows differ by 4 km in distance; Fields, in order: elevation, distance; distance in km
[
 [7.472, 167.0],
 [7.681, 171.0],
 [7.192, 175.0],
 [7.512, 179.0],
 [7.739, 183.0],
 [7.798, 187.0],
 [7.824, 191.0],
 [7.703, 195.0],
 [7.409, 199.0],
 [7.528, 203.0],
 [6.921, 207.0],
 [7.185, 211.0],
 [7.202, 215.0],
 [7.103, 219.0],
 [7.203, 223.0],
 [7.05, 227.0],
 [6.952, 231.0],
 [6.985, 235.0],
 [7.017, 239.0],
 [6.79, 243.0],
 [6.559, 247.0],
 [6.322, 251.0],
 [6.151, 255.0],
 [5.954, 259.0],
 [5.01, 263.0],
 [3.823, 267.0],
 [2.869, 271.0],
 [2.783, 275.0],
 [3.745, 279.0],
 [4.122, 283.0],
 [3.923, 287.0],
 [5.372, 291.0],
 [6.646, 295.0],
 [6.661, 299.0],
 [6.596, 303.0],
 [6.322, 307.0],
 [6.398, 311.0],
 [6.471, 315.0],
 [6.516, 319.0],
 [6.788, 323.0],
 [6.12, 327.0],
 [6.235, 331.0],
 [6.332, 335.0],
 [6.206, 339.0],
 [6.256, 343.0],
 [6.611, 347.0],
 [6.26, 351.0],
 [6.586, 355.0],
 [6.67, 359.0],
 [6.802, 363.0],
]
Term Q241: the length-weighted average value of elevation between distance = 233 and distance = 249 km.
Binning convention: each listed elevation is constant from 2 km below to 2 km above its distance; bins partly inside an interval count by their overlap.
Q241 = 6.84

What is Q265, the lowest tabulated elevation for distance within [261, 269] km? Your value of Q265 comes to 3.823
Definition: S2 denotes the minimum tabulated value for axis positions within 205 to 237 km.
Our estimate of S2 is 6.921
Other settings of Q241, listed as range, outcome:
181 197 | 7.77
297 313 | 6.49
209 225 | 7.17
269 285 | 3.38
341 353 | 6.38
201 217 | 7.21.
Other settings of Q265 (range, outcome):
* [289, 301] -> 5.372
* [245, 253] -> 6.322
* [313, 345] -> 6.12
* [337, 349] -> 6.206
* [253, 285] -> 2.783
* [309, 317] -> 6.398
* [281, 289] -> 3.923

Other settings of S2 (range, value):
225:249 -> 6.559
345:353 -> 6.26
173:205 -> 7.192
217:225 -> 7.103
